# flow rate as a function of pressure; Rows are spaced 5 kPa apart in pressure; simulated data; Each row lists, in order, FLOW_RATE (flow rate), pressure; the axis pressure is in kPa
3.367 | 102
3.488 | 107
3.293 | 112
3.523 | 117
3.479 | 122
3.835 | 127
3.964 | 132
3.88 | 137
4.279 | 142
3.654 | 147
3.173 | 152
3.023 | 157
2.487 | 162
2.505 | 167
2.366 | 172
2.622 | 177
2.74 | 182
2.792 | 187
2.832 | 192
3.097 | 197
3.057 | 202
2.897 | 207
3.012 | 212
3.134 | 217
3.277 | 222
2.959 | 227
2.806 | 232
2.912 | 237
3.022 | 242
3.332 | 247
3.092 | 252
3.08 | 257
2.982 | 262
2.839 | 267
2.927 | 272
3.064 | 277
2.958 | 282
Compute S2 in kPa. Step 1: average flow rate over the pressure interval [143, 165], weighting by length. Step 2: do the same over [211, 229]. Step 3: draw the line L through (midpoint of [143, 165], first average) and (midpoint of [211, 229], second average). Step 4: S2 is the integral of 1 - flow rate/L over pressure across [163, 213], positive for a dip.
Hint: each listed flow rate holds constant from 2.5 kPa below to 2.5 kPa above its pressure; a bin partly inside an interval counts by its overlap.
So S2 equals 5.62 kPa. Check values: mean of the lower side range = 3.15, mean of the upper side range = 3.11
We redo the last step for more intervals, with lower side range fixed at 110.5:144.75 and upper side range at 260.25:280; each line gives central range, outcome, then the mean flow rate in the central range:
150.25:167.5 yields 3.7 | 2.81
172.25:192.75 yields 4.5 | 2.7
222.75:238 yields 1.2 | 2.93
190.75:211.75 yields 2.3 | 2.98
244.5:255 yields -0.5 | 3.21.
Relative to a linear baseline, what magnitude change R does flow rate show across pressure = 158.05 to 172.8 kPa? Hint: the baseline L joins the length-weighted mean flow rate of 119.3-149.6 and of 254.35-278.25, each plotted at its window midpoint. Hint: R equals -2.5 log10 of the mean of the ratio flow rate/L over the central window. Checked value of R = 0.400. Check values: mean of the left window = 3.84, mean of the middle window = 2.52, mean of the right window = 2.97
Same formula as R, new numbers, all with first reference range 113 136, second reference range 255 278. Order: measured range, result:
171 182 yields 0.31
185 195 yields 0.19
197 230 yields 0.06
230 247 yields 0.05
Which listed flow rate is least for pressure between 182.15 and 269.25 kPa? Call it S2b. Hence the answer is 2.792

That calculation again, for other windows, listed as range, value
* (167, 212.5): 2.366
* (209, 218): 3.012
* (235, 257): 2.912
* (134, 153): 3.173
